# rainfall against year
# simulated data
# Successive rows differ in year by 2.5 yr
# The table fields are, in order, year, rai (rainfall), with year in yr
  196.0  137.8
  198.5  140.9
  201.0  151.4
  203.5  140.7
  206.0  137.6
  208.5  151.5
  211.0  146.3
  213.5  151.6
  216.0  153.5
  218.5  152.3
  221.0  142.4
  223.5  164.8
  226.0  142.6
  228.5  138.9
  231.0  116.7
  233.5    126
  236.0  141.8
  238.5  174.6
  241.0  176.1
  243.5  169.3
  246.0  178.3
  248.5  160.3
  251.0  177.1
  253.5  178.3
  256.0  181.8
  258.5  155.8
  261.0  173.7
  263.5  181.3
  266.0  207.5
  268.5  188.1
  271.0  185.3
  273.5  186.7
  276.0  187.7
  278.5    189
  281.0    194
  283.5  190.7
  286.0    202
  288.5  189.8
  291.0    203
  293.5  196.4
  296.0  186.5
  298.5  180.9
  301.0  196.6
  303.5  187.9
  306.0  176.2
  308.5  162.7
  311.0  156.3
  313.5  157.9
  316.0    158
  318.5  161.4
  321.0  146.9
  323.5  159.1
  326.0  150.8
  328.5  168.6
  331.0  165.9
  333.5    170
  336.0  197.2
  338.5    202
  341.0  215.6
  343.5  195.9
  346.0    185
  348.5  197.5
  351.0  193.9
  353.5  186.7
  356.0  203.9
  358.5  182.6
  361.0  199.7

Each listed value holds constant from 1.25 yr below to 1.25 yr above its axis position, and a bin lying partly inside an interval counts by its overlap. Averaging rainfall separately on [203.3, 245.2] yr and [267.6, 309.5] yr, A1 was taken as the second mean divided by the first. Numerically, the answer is 1.26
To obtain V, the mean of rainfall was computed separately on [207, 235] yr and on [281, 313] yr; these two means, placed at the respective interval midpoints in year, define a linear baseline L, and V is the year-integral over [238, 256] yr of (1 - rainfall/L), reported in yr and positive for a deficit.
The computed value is -1.8 yr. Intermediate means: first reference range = 144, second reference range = 185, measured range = 174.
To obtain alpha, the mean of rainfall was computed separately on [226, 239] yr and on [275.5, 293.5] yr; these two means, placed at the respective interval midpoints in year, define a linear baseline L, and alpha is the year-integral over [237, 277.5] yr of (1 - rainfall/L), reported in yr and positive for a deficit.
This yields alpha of -3.6 yr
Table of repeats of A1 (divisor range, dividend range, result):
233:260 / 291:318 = 1.06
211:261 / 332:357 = 1.24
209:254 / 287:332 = 1.12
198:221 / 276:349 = 1.23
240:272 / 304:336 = 0.92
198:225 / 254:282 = 1.24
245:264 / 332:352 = 1.12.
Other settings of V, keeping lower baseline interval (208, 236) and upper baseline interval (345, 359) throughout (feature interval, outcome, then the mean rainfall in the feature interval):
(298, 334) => 2.5 yr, 166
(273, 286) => -2.0 yr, 191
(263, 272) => -1.7 yr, 191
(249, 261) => -1.3 yr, 172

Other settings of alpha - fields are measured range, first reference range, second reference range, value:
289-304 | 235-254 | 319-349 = -1.47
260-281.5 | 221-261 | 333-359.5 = -2.45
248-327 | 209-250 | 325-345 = -4.50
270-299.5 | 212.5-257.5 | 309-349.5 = -4.48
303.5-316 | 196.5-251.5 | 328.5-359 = 0.98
